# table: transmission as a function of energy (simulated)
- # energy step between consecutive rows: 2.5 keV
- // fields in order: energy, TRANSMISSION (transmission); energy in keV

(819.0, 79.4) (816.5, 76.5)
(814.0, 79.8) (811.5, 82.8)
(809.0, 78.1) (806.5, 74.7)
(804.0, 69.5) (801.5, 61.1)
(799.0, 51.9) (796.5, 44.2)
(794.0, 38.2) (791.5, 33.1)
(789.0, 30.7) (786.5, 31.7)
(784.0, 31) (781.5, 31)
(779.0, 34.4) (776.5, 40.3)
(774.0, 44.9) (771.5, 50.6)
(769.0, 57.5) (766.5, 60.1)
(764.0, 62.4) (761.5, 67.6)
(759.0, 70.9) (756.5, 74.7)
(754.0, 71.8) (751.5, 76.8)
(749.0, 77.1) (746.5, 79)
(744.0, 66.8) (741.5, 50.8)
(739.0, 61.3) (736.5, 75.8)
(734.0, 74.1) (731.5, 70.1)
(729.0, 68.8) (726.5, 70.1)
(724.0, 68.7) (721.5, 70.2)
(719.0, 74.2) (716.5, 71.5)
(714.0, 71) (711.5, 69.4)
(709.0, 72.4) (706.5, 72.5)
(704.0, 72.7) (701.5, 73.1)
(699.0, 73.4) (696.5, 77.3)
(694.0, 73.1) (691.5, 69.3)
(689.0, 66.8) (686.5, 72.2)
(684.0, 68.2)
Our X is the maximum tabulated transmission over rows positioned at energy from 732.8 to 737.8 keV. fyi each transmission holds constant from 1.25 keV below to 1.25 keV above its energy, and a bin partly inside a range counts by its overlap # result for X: 75.8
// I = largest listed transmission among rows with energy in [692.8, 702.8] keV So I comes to 77.3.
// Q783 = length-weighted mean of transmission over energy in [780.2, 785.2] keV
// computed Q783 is 31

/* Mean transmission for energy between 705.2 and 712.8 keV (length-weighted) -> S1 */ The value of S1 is 71.4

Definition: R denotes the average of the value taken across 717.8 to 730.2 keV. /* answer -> 70.4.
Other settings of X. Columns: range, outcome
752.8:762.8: 74.7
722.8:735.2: 74.1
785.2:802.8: 61.1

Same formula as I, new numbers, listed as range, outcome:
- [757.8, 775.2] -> 70.9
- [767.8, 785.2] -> 57.5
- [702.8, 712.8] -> 72.7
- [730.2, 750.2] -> 79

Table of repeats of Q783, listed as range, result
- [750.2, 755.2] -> 74.4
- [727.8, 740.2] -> 70.1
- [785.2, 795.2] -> 33.4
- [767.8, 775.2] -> 51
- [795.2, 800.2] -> 47.9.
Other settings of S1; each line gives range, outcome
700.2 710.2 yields 72.7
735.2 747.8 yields 66.8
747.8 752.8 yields 76.9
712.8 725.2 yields 71.1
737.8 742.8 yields 56.1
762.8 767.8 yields 61.2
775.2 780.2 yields 37.5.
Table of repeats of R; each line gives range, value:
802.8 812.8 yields 76.3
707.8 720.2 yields 71.7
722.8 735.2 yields 70.4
